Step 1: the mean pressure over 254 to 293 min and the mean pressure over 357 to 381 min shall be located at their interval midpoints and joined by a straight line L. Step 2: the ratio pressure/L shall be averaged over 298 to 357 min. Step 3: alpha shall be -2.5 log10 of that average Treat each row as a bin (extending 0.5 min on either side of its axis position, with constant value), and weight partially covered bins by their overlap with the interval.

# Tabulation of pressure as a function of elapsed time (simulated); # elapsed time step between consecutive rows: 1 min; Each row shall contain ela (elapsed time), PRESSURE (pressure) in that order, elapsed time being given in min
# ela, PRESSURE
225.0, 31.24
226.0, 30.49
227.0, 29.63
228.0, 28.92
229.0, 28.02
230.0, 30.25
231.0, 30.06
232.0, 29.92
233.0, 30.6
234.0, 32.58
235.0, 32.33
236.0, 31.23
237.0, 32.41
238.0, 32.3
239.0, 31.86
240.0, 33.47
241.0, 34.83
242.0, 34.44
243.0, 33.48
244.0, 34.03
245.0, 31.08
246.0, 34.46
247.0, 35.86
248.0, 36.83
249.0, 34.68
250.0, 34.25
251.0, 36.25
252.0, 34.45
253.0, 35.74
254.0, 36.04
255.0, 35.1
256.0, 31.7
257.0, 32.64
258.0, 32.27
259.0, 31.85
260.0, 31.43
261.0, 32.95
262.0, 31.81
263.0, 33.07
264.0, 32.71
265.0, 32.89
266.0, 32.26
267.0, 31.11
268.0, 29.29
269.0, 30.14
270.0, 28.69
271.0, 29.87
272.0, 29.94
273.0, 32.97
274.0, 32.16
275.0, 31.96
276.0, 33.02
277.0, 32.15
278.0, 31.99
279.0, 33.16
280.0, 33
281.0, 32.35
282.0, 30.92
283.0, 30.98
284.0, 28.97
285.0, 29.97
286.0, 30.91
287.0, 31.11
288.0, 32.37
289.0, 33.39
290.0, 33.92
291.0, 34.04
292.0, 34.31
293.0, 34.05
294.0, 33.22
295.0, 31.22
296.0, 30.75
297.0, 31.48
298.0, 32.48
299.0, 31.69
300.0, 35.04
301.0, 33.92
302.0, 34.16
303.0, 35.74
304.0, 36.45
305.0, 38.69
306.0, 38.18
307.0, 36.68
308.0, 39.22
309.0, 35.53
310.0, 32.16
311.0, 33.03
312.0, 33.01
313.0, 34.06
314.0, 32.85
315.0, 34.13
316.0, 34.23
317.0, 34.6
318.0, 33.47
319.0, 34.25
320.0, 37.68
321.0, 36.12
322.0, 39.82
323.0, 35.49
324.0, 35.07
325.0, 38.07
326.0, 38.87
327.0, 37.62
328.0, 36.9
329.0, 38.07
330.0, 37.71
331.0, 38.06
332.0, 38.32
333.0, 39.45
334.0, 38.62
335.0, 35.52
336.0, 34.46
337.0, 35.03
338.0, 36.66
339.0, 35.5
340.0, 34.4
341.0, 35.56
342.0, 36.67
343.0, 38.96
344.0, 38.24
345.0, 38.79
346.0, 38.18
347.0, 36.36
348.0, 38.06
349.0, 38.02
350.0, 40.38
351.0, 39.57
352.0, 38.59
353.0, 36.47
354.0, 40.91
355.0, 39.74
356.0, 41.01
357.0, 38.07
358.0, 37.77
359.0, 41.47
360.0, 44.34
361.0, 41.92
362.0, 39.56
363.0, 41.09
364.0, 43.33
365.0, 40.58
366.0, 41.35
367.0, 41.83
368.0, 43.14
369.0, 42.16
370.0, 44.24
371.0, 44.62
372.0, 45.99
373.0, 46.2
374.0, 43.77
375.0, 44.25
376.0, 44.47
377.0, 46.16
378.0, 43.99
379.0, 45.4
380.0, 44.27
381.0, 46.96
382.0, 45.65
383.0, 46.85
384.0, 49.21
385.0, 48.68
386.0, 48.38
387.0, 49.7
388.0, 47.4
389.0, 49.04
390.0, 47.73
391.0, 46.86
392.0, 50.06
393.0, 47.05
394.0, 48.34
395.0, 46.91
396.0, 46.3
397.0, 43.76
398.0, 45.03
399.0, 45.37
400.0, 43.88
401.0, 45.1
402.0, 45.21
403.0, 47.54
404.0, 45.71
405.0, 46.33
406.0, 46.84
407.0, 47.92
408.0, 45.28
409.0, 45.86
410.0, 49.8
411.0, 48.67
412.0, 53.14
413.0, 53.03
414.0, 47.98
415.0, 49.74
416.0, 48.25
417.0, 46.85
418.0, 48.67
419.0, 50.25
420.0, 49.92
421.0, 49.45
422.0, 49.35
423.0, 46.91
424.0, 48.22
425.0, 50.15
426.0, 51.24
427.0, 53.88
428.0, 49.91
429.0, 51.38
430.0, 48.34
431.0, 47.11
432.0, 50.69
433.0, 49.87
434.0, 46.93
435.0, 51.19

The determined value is 0.048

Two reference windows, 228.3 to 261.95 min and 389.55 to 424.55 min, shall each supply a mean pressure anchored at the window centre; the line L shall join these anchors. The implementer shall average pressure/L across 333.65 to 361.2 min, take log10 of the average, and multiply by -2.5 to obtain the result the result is 0.11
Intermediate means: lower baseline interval 33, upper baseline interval 47.6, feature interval 38.1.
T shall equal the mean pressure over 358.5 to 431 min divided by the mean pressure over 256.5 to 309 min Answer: 1.4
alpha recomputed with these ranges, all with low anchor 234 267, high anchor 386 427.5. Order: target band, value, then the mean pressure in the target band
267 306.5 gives 0.14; 32.5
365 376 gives 0.02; 43.6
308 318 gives 0.16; 34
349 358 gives 0.10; 39.2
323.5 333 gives 0.08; 37.7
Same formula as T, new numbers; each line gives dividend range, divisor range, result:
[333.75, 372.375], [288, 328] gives 1.13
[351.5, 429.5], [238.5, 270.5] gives 1.38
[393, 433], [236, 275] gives 1.46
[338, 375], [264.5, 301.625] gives 1.26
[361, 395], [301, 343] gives 1.26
